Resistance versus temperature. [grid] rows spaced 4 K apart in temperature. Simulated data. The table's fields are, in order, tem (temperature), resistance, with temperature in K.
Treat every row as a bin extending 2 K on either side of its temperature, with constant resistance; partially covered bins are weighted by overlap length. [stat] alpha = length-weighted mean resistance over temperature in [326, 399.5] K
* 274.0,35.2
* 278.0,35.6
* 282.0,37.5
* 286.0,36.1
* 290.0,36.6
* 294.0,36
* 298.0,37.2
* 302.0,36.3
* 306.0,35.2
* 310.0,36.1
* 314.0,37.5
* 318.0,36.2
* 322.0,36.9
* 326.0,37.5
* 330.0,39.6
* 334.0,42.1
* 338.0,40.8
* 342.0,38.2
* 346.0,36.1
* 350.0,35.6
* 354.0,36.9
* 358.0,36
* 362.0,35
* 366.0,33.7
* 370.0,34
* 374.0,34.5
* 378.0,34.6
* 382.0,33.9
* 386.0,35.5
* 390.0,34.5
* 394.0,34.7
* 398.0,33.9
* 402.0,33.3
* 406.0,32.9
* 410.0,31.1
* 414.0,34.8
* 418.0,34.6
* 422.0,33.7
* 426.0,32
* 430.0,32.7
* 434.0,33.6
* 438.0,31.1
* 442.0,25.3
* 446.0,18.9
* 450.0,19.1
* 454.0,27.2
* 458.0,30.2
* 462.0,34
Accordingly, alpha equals 36.1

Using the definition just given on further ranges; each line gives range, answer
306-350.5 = 37.8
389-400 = 34.4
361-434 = 33.8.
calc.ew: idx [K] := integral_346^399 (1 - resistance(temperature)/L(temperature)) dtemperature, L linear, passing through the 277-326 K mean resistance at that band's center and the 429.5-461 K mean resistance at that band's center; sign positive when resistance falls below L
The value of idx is -5.0 K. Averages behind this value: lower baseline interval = 36.5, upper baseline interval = 27.2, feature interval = 34.9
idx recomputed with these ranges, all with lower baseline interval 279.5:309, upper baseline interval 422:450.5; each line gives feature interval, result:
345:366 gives -1.76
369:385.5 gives -1.38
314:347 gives -3.95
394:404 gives -1.08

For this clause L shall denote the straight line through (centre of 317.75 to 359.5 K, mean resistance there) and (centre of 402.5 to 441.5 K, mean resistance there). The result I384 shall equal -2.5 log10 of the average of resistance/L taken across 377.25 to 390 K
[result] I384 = 0.01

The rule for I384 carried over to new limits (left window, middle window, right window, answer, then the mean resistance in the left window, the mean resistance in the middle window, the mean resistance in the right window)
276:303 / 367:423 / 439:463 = -0.16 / 36.5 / 34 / 25.7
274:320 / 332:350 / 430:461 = -0.16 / 36.3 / 38.9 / 27.1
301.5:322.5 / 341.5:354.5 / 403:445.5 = -0.05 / 36.3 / 36.5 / 31.7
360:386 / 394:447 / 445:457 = -0.17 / 34.4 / 31.7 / 22.7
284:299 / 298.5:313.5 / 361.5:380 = 0.00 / 36.4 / 36.2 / 34.3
